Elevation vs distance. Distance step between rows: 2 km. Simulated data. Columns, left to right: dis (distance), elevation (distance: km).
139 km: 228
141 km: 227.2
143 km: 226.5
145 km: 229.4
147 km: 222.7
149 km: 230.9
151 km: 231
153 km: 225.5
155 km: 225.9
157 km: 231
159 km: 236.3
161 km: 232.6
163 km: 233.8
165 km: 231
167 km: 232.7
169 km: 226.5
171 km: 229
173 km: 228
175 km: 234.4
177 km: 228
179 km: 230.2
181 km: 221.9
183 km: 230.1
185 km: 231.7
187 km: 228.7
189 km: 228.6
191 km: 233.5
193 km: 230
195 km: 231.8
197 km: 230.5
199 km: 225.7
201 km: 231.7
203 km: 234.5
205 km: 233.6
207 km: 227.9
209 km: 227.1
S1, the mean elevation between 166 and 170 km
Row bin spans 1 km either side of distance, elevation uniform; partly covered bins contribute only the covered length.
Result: 230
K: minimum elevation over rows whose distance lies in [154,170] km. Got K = 225.9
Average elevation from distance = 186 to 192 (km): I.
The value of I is 230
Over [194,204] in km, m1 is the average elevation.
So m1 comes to 231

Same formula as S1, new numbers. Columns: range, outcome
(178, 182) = 226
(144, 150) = 228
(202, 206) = 234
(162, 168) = 232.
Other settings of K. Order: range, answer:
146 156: 222.7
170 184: 221.9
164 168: 231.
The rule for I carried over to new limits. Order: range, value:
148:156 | 228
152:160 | 230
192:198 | 231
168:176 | 229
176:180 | 229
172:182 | 228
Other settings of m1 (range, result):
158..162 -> 234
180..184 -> 226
